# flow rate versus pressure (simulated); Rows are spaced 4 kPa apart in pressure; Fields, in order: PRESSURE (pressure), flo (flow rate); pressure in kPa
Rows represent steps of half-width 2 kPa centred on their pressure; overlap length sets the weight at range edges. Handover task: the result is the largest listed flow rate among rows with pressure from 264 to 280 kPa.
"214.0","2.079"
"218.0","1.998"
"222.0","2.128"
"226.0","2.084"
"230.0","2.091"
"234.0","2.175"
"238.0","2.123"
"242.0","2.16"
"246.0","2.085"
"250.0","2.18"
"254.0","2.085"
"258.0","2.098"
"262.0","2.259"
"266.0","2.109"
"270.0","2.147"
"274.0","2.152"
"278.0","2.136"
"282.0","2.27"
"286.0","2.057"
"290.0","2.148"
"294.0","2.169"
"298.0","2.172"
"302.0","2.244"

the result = 2.152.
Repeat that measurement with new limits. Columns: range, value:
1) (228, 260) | 2.18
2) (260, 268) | 2.259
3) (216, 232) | 2.128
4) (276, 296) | 2.27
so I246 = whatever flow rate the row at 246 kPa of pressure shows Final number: 2.085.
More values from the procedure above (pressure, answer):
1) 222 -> 2.128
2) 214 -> 2.079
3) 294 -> 2.169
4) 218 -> 1.998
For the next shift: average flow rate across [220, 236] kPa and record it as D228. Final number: 2.12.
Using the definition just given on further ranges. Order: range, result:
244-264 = 2.14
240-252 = 2.14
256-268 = 2.16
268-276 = 2.15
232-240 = 2.15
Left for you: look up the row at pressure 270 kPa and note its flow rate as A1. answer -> 2.147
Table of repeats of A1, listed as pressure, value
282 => 2.27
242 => 2.16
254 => 2.085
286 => 2.057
